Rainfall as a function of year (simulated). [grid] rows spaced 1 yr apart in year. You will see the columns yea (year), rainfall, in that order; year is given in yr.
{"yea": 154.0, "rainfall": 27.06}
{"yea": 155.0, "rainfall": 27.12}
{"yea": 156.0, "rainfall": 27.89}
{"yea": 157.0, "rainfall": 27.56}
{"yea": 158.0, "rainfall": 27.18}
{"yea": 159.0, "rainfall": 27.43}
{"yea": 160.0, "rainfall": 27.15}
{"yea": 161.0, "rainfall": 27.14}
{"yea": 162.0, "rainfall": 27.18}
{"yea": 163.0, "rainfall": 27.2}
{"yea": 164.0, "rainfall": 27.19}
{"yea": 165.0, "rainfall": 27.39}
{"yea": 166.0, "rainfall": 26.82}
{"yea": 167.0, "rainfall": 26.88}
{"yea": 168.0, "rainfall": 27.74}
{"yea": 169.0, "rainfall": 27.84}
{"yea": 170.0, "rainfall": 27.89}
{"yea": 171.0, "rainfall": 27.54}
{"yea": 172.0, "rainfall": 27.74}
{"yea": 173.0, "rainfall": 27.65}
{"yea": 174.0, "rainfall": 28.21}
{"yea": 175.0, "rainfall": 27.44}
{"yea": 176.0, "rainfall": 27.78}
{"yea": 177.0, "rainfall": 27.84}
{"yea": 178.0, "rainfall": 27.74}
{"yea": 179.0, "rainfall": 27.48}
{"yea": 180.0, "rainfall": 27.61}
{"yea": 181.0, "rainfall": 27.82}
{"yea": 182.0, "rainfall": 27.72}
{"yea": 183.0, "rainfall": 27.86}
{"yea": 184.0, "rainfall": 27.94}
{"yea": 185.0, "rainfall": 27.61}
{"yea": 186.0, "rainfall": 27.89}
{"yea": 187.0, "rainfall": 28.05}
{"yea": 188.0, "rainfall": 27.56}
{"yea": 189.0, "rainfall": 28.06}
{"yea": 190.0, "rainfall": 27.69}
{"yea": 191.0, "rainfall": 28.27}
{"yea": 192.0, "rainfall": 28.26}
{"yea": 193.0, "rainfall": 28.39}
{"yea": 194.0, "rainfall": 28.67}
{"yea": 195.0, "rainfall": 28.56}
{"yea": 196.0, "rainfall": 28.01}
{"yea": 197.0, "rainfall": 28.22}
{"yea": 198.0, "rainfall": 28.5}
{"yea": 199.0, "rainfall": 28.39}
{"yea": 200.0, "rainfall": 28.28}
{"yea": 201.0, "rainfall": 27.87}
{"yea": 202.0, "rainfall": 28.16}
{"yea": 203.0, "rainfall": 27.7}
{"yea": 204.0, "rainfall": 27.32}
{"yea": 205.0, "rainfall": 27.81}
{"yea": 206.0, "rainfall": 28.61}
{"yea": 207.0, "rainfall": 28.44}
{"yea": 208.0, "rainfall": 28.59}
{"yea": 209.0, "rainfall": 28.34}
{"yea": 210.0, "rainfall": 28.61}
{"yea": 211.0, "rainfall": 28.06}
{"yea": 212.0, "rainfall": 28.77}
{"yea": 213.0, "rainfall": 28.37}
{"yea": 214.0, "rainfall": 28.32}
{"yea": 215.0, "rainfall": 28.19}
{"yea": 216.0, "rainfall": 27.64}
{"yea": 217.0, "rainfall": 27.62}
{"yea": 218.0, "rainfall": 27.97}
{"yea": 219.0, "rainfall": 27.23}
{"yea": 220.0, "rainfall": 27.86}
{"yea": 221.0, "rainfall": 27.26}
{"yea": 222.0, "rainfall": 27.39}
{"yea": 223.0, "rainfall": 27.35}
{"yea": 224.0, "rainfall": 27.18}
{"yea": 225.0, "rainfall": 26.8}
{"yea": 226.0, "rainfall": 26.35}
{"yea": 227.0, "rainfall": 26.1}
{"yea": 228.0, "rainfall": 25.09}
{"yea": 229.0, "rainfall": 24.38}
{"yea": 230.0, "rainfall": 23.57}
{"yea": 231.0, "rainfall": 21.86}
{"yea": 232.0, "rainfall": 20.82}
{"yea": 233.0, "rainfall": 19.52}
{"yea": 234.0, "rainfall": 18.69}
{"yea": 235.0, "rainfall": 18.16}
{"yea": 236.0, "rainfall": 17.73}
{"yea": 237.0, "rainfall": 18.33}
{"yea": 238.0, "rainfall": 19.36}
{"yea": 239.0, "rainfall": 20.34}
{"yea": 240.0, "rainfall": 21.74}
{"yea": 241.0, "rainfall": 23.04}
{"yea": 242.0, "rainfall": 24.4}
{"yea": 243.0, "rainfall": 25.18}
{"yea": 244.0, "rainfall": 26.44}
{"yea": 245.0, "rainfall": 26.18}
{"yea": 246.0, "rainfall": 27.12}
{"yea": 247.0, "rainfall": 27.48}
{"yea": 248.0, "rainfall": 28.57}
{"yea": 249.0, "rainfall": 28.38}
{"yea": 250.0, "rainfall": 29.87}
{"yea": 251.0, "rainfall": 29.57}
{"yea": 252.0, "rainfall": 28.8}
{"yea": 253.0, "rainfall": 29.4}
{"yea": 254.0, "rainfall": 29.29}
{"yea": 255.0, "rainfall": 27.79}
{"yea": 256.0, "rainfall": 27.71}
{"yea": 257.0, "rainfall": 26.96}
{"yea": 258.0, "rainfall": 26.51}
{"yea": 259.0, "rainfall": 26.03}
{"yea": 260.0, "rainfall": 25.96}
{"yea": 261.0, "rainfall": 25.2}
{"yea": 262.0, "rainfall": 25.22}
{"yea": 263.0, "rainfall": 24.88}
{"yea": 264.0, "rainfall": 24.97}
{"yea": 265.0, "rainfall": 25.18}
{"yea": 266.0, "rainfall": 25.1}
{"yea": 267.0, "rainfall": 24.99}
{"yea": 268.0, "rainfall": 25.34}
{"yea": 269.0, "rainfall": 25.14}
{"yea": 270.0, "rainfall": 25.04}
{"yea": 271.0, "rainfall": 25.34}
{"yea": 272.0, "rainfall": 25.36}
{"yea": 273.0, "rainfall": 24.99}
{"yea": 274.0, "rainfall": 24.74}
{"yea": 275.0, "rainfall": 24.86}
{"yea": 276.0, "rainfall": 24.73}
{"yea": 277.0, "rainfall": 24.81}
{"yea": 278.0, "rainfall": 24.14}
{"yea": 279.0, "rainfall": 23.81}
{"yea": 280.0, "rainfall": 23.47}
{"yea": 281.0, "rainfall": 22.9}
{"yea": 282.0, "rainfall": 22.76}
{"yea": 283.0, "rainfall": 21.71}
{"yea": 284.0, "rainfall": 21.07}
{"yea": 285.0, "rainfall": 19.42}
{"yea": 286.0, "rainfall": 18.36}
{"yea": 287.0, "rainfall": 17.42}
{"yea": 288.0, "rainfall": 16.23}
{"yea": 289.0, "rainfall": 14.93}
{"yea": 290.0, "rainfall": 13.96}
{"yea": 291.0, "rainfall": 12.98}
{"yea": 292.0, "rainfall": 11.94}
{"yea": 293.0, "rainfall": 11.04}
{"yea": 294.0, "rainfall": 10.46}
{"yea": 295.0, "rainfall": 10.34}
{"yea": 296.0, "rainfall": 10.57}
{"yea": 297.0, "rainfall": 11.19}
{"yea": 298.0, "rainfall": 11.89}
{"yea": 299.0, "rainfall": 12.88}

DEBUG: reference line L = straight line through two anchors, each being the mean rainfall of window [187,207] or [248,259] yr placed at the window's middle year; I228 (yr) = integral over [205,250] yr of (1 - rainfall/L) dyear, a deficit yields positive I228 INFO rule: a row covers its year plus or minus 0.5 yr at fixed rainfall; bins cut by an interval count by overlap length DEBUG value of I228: 4.4 yr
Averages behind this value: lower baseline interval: 28.1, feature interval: 25.5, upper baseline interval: 28.3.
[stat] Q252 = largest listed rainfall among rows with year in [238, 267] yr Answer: 29.87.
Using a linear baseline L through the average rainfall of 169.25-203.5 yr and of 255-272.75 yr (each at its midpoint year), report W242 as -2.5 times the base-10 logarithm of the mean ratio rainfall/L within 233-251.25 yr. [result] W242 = 0.110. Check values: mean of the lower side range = 28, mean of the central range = 23.7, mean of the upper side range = 25.6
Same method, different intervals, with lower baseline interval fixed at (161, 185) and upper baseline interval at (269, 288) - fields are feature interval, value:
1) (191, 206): -0.07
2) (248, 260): -0.17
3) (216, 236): 0.03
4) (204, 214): -0.09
